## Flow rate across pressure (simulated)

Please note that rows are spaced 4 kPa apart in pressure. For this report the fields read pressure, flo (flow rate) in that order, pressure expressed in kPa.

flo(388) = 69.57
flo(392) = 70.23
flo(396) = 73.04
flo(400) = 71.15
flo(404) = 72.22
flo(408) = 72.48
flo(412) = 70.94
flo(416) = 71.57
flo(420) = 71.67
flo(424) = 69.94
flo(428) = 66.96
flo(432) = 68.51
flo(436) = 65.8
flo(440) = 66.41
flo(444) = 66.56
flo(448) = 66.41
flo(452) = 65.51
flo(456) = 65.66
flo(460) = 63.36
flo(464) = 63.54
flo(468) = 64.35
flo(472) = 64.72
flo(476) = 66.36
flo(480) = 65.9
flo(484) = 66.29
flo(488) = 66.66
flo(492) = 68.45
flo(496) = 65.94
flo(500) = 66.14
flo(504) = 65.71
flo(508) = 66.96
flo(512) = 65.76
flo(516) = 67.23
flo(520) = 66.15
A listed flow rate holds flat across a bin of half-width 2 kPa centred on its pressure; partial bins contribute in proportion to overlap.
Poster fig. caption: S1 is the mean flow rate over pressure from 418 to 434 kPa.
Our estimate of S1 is 69.3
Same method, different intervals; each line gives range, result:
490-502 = 66.8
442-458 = 66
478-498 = 66.6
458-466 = 63.5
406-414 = 71.7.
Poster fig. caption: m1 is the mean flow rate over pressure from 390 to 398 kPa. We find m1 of 71.6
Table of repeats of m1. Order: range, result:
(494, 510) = 66.2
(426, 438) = 67.1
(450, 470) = 64.5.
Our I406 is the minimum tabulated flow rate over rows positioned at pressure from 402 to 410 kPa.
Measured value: 72.22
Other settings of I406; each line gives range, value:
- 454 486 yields 63.36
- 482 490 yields 66.29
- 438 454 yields 65.51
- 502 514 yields 65.71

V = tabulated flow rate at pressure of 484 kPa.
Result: 66.29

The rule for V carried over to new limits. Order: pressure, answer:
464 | 63.54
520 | 66.15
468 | 64.35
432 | 68.51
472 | 64.72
